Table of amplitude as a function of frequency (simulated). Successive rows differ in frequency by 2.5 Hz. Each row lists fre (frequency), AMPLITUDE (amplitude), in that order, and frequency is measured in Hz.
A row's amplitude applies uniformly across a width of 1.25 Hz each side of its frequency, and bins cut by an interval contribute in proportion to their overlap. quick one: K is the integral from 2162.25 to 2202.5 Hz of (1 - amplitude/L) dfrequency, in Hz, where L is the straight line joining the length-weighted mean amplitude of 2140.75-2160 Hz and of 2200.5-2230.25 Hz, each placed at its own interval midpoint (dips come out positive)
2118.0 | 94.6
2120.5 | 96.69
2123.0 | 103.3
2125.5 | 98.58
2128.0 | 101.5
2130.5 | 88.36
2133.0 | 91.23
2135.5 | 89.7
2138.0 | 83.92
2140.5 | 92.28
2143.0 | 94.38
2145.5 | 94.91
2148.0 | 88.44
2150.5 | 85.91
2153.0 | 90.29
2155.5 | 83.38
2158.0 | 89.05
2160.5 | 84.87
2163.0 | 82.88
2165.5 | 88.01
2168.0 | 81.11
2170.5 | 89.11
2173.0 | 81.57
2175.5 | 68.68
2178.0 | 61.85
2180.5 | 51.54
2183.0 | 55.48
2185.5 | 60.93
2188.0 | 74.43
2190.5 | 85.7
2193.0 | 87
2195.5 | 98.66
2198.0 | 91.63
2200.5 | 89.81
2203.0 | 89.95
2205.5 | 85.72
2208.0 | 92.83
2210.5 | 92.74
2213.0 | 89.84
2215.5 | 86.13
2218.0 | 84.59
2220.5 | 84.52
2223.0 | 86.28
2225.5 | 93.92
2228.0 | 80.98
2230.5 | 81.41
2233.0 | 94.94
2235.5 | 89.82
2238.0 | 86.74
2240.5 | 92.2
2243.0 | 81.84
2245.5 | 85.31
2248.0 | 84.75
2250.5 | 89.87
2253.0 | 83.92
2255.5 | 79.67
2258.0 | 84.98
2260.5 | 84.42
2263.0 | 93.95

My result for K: 4.7 Hz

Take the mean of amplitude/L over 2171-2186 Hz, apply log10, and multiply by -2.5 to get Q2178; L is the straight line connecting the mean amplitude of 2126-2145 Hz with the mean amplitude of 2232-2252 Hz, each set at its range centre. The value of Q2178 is 0.36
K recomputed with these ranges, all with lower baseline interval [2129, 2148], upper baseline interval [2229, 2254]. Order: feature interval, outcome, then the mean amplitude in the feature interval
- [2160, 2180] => 2.5 Hz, 78.5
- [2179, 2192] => 3.4 Hz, 66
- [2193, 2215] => -0.6 Hz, 91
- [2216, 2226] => 0.1 Hz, 86.7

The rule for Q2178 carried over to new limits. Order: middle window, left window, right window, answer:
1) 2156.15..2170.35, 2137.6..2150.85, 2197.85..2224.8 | 0.06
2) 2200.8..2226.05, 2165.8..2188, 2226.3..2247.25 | -0.11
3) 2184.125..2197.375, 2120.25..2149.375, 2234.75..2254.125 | 0.11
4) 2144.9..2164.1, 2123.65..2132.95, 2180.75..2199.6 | 0.01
